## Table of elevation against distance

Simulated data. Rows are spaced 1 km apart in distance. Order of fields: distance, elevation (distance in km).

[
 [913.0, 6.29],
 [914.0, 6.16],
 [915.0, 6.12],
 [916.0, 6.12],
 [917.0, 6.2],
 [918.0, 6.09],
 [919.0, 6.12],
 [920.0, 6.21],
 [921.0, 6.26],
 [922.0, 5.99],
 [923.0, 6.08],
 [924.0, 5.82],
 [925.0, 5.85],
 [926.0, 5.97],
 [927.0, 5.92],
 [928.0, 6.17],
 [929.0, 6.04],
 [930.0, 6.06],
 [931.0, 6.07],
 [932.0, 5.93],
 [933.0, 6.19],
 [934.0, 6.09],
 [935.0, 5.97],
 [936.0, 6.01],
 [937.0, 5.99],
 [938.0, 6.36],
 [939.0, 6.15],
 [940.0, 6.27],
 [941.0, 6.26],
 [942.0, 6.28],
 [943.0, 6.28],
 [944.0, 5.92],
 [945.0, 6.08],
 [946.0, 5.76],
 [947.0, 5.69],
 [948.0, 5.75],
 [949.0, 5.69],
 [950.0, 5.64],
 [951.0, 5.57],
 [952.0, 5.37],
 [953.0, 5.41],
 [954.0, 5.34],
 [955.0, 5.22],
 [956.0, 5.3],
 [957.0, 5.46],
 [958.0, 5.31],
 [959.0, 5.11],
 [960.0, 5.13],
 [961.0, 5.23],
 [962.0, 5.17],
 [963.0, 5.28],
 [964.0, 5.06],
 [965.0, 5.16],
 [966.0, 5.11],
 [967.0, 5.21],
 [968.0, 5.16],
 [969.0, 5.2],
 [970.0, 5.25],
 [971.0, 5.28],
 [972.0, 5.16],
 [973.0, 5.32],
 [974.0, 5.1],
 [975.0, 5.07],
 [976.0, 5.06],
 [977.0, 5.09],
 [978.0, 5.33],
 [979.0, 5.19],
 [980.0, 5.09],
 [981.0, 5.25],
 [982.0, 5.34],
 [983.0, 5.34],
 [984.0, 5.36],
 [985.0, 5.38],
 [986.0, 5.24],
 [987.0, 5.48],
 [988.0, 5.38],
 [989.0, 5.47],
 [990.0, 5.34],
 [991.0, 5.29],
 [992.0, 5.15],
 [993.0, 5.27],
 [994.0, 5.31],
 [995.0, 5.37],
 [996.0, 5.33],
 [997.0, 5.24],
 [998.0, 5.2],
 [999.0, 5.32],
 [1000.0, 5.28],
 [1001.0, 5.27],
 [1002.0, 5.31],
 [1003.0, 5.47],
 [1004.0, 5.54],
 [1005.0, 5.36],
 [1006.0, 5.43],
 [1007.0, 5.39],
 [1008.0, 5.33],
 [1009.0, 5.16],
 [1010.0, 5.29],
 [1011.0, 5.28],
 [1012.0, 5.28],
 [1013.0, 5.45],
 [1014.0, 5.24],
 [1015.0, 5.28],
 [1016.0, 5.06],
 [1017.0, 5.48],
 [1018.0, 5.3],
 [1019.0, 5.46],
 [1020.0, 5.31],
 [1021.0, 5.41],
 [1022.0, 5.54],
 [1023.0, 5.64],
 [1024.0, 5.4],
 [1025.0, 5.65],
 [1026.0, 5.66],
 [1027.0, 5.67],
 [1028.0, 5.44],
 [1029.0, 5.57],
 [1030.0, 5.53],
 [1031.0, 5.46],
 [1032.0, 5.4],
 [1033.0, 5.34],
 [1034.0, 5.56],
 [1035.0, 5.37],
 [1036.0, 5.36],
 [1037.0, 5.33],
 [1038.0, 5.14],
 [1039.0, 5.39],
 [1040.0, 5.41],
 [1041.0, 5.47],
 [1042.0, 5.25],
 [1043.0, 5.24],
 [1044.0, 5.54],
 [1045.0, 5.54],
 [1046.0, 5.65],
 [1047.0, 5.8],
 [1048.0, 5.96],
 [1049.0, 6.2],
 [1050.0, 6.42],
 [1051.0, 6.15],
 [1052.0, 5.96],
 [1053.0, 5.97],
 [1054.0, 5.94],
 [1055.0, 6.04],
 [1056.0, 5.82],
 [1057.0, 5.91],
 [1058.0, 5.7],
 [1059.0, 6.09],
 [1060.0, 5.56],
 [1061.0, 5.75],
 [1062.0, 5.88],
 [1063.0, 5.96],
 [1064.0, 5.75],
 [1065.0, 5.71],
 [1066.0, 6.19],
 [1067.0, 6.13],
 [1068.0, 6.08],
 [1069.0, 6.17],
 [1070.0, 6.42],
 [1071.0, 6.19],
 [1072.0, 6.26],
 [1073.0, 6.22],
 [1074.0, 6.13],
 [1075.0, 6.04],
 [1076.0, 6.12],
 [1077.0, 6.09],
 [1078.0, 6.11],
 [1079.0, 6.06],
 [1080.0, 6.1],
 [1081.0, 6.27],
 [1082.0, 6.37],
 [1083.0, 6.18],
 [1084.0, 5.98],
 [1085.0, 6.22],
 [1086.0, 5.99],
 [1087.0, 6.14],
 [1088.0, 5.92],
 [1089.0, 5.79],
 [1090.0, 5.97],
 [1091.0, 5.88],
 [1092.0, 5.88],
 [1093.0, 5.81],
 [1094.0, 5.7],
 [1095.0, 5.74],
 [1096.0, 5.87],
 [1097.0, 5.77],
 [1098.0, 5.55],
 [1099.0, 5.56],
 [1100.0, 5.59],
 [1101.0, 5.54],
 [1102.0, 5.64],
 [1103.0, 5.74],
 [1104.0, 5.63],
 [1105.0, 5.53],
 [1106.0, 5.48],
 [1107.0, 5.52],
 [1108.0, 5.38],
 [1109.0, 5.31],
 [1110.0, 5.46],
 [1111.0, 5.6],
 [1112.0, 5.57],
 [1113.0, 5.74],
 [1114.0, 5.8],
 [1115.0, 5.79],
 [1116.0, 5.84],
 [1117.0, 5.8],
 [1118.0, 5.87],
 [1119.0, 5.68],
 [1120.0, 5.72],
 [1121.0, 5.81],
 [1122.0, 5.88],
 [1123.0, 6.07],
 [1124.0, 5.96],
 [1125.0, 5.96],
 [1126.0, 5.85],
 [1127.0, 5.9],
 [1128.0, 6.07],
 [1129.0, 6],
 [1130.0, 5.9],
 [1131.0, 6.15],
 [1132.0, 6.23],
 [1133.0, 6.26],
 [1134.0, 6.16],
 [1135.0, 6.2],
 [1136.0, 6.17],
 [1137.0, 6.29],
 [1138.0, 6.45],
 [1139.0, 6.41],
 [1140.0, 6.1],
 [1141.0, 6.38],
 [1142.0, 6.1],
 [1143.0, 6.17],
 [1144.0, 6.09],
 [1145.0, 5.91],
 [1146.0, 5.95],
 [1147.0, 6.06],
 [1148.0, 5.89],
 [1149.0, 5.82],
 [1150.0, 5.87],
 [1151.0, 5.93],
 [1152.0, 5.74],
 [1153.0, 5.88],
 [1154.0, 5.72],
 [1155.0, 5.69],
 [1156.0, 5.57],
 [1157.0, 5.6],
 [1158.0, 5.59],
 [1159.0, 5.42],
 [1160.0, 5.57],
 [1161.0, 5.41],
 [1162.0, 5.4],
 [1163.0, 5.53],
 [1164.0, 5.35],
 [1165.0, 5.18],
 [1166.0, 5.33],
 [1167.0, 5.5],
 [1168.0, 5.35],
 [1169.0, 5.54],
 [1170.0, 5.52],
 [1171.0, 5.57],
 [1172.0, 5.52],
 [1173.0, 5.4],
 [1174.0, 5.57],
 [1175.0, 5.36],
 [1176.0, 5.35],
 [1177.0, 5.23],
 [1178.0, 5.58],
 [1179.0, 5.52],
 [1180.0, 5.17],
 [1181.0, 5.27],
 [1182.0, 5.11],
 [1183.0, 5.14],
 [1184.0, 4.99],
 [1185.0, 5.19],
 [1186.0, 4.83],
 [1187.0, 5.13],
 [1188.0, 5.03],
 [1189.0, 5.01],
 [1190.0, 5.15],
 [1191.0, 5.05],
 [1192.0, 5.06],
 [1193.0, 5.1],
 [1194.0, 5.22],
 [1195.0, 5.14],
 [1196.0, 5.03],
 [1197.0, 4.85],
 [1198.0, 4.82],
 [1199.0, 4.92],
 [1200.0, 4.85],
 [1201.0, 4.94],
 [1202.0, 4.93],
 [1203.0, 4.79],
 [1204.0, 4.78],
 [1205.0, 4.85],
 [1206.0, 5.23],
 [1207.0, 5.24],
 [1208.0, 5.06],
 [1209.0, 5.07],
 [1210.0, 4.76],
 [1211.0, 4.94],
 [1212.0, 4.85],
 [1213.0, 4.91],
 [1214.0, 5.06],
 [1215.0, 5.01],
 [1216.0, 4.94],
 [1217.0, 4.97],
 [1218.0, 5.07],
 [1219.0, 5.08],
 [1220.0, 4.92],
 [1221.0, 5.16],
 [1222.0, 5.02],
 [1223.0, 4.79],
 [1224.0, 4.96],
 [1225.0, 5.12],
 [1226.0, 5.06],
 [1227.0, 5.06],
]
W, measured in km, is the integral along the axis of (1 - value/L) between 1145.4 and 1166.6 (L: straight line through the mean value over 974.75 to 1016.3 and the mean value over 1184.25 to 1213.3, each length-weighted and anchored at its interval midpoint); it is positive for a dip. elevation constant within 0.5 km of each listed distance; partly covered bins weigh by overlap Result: -2.46 km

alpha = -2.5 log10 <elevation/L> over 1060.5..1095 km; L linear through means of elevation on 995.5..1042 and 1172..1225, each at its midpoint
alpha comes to -0.15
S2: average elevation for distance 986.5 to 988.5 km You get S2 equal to 5.43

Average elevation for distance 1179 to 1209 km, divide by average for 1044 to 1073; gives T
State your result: 0.84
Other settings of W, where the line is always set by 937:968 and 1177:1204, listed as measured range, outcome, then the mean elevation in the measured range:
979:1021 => 1.2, 5.32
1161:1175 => -0.9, 5.44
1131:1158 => -4.4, 6.02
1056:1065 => -0.8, 5.82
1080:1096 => -2.1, 5.99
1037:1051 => -0.6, 5.62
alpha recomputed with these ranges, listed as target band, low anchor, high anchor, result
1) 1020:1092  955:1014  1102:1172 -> -0.058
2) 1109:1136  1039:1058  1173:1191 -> -0.081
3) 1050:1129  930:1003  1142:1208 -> -0.091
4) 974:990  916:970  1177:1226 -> 0.075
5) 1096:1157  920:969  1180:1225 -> -0.126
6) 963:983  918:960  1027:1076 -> 0.129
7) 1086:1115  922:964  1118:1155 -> 0.052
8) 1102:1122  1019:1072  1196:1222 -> -0.048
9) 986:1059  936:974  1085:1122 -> 0.026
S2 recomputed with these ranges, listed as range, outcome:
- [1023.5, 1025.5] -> 5.53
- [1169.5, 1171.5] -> 5.54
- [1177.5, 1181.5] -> 5.38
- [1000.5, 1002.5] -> 5.29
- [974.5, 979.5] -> 5.15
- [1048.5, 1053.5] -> 6.14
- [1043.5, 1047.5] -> 5.63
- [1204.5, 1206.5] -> 5.04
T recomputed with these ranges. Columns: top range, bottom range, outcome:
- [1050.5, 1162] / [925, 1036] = 1.08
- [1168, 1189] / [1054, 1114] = 0.90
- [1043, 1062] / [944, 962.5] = 1.07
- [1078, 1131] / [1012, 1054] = 1.05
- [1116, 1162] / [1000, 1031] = 1.10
